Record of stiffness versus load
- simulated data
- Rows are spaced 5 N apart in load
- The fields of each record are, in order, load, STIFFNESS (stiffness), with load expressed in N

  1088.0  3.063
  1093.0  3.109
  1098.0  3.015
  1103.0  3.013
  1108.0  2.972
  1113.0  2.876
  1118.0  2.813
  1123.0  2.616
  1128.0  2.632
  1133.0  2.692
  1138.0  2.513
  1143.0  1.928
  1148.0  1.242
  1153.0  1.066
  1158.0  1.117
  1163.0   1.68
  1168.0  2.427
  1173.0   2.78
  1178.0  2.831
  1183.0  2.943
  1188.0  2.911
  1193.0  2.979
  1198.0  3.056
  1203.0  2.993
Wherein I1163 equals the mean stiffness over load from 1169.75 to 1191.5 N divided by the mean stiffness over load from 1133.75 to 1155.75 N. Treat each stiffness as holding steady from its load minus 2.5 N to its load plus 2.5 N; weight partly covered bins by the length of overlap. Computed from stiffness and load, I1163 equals 1.62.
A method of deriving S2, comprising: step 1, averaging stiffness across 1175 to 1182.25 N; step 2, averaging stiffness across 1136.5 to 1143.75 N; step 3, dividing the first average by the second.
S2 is 1.27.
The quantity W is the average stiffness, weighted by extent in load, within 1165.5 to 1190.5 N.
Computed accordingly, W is 2.78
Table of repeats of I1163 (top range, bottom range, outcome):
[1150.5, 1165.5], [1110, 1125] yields 0.46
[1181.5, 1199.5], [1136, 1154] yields 1.73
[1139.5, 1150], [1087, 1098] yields 0.55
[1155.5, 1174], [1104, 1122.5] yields 0.68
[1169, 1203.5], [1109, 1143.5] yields 1.10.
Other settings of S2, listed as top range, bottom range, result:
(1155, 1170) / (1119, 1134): 0.64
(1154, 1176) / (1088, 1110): 0.65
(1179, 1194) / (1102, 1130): 1.04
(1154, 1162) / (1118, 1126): 0.45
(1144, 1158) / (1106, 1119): 0.43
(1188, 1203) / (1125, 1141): 1.16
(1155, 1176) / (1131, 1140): 0.77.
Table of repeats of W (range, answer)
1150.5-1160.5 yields 1.09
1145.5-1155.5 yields 1.15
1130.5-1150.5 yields 2.09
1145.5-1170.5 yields 1.51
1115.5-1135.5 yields 2.69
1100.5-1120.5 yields 2.92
